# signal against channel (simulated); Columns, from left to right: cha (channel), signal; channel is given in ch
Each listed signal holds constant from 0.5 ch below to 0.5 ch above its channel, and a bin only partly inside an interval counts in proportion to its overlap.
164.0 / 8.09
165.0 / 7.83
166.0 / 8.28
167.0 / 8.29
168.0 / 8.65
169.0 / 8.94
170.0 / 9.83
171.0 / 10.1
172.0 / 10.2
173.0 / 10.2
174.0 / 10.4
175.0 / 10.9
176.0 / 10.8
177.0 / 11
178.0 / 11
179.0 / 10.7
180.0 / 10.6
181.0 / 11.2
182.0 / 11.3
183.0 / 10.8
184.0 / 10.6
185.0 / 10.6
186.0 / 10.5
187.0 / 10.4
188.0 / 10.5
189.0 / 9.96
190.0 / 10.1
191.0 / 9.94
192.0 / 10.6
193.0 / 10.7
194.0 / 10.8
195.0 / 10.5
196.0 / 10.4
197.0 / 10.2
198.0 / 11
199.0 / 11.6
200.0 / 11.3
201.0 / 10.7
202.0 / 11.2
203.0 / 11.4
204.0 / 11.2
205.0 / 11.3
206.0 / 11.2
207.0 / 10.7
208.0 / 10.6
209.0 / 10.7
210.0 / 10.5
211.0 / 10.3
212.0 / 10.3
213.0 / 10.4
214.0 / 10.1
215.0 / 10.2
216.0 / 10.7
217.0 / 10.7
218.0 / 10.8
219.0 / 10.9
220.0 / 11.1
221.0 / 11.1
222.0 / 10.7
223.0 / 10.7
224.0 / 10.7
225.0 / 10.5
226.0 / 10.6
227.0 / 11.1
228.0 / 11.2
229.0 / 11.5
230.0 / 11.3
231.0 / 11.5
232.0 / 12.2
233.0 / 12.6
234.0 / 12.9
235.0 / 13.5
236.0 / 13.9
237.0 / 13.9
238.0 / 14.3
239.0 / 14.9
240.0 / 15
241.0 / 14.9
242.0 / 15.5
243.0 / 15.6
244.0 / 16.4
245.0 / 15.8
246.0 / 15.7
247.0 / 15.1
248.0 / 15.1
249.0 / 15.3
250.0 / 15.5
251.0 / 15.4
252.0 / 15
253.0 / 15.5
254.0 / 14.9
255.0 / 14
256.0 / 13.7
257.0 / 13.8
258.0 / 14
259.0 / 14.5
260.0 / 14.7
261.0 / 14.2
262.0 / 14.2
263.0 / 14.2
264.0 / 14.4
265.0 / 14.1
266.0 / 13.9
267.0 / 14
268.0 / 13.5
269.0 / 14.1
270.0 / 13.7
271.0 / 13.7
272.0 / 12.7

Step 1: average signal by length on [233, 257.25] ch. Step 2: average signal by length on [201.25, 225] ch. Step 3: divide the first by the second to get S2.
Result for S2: 1.4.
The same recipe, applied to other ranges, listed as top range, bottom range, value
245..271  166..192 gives 1.41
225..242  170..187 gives 1.21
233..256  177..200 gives 1.39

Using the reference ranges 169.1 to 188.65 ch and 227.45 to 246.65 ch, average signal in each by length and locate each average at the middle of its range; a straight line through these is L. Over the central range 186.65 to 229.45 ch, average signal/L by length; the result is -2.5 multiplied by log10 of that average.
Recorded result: 0.14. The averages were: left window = 10.6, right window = 13.8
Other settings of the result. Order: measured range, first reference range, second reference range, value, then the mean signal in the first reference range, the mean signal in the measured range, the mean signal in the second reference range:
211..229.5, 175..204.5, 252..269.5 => 0.144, 10.7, 10.7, 14.2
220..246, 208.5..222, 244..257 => 0.001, 10.6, 12.9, 15.1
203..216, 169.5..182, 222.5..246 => 0.133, 10.6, 10.7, 13.1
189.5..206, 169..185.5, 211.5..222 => -0.021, 10.6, 10.8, 10.6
